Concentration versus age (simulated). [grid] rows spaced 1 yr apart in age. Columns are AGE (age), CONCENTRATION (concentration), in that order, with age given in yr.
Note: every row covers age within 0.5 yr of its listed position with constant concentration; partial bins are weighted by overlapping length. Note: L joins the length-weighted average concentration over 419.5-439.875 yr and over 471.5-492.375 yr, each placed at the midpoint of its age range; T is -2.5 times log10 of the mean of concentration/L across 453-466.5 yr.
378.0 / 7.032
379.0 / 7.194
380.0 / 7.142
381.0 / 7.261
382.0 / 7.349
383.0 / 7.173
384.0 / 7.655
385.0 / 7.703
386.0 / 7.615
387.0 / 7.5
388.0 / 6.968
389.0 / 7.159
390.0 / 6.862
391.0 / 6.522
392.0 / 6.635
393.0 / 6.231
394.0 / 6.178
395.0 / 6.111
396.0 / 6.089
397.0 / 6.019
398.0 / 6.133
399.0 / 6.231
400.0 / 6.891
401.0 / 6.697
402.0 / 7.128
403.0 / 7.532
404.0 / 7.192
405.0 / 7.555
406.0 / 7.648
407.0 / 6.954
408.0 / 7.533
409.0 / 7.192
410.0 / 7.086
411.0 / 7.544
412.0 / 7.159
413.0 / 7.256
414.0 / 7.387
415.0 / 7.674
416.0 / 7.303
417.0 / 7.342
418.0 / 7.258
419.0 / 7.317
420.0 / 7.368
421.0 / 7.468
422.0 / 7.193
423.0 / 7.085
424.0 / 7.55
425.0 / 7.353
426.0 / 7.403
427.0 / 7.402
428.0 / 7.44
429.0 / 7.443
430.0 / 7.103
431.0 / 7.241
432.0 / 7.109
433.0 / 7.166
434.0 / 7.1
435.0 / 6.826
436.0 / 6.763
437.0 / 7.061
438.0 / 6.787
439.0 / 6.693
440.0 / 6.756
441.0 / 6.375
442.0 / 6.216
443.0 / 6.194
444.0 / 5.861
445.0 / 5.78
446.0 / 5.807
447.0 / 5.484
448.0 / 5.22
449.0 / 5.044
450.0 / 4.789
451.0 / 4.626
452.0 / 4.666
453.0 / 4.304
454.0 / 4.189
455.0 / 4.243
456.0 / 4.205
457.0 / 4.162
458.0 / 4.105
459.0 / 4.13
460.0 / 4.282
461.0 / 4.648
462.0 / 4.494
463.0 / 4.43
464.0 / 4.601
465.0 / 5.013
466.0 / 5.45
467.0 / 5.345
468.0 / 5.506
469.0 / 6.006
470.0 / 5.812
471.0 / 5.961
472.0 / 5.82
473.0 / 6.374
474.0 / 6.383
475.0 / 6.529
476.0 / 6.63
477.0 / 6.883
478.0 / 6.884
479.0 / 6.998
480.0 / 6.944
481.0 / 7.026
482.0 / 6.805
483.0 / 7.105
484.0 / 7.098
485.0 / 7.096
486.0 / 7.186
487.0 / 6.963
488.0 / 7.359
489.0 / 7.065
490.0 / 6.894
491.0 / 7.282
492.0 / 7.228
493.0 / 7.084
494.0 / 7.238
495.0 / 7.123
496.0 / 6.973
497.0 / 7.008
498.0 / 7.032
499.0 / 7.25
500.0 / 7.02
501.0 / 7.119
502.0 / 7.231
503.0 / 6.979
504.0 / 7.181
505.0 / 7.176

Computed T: 0.49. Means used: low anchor 7.17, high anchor 6.88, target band 4.45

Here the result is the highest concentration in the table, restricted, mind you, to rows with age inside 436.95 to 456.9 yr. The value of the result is 7.061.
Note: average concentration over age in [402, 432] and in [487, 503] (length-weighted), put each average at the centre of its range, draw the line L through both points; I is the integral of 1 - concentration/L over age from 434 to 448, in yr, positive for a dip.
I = 1.8 yr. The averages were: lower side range 7.34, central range 6.34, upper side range 7.12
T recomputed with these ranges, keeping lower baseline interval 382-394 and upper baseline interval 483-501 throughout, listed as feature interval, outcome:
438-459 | 0.33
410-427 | -0.04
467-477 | 0.16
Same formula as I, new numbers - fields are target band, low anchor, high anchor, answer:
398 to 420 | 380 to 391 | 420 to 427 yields 0.3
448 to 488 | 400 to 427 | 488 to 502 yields 8.6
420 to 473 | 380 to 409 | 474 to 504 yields 8.3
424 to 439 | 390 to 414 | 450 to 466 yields -4.2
